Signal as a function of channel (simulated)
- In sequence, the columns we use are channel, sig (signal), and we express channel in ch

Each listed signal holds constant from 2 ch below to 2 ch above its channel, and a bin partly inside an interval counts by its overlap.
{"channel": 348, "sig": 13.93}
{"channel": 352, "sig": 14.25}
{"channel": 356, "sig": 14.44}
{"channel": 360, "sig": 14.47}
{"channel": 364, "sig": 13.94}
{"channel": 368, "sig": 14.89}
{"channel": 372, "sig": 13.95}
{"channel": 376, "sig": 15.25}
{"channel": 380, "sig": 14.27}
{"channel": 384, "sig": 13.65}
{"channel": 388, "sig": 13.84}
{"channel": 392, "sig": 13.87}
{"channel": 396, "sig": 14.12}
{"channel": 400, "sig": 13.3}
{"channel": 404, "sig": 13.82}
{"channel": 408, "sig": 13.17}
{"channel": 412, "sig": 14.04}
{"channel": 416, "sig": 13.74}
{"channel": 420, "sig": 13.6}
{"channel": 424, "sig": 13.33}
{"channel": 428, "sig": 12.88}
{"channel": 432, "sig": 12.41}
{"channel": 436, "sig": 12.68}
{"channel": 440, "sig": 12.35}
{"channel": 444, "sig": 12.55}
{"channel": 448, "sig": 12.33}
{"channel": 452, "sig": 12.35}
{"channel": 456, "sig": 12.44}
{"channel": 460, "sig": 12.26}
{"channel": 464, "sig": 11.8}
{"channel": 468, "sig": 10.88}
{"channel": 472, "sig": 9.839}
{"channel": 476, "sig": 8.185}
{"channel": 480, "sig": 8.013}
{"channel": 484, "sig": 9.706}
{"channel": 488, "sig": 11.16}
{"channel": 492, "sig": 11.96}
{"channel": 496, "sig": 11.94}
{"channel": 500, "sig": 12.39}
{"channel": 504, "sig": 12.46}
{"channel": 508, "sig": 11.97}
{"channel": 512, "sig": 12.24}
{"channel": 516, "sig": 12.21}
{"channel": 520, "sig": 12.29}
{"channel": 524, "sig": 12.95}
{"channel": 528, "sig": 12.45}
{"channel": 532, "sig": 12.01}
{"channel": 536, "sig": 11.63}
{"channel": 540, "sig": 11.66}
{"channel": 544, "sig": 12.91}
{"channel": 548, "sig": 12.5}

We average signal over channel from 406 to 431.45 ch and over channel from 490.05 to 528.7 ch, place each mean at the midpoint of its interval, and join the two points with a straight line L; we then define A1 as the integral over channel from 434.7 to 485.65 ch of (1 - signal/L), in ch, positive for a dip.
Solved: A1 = 6.9 ch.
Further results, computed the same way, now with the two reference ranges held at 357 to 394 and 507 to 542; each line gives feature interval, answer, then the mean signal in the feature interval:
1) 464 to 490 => 6.1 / 9.8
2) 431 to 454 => 1.5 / 12.4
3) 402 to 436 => 0.8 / 13.3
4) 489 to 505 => 0.6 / 12.1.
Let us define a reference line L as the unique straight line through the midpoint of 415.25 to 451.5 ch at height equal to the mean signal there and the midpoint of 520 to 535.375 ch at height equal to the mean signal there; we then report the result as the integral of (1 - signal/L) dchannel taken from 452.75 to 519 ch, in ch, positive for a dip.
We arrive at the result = 6.9 ch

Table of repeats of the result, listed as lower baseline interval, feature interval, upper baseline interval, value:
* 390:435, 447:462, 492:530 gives 0.7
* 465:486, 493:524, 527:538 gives -3.8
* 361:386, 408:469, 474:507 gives -1.7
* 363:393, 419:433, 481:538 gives 0.3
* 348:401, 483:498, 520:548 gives 1.8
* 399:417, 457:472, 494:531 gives 1.7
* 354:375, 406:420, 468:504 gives -0.9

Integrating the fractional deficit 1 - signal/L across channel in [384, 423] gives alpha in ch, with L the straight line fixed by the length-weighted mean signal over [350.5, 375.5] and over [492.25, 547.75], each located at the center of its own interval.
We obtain 0.3 ch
